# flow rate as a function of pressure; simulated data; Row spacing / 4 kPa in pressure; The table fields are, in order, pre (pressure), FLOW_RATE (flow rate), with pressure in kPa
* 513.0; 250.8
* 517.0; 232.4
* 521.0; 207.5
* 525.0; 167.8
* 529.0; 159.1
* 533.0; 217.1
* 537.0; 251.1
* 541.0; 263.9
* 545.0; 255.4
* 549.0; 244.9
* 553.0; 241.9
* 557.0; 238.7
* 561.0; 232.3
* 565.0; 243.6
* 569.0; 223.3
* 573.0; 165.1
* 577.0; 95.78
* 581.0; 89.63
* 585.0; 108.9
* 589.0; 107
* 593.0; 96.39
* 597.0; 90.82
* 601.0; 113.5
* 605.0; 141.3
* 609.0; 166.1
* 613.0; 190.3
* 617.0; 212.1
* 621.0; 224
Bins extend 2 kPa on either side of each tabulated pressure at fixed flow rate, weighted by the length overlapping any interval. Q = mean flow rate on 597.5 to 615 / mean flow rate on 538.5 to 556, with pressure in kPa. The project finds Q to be 0.59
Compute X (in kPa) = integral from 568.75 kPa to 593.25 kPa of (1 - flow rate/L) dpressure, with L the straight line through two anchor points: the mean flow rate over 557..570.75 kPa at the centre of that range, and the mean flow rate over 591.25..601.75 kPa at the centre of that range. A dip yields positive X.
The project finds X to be 6.26 kPa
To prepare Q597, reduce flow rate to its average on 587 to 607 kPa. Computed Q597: 110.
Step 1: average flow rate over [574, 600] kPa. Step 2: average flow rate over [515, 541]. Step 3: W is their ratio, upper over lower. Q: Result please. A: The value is 0.5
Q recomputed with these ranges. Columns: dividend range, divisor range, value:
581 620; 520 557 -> 0.61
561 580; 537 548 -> 0.71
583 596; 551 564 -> 0.43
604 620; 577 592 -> 1.81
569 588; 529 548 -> 0.53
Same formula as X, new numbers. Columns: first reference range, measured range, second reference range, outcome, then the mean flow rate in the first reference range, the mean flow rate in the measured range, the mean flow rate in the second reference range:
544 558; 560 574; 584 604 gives -1.8 kPa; 245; 219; 105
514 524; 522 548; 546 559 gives 1.2 kPa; 218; 220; 243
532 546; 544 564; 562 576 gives -1.4 kPa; 248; 242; 204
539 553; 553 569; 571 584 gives -4.4 kPa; 253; 237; 116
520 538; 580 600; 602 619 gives 8.9 kPa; 197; 99.7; 174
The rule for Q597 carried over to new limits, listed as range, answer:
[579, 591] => 102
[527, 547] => 229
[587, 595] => 102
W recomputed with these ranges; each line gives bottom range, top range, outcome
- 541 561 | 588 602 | 0.41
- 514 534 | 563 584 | 0.81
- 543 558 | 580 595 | 0.41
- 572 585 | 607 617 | 1.65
